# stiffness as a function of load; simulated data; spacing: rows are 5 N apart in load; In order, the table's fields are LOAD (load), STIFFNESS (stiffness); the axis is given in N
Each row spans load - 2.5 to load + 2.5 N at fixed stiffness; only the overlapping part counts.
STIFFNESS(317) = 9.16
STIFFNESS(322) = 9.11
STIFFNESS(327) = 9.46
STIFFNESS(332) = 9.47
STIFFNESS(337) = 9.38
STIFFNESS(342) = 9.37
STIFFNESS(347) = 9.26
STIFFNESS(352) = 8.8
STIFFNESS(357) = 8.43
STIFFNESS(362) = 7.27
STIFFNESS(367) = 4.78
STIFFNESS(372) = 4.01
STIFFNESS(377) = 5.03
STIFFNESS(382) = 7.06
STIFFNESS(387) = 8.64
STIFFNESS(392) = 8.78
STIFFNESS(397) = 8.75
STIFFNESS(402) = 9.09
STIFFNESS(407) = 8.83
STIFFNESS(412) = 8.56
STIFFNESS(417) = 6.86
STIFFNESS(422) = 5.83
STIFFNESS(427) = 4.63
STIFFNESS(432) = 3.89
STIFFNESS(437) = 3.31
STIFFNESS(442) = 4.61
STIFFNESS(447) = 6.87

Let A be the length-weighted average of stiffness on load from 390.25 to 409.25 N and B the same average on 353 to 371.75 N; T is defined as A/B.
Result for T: 1.3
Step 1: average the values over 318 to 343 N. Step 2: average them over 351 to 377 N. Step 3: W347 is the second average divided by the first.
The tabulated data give 0.68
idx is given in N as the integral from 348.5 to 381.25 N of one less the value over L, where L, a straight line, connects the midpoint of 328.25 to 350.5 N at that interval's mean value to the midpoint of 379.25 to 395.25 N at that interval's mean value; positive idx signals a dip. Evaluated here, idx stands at 8.39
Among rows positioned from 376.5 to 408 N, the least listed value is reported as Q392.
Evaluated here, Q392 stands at 5.03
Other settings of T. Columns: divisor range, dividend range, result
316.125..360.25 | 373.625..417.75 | 0.87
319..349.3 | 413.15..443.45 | 0.54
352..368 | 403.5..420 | 1.10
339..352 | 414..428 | 0.65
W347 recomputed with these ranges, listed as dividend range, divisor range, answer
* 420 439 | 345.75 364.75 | 0.53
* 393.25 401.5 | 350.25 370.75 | 1.25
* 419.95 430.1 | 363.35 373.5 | 1.08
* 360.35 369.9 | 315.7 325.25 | 0.64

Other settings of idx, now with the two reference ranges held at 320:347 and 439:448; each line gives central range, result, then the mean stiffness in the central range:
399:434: -2.3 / 6.88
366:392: 4.7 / 6.25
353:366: 1.3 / 7.61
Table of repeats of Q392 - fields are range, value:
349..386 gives 4.01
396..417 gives 6.86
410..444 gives 3.31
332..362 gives 7.27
